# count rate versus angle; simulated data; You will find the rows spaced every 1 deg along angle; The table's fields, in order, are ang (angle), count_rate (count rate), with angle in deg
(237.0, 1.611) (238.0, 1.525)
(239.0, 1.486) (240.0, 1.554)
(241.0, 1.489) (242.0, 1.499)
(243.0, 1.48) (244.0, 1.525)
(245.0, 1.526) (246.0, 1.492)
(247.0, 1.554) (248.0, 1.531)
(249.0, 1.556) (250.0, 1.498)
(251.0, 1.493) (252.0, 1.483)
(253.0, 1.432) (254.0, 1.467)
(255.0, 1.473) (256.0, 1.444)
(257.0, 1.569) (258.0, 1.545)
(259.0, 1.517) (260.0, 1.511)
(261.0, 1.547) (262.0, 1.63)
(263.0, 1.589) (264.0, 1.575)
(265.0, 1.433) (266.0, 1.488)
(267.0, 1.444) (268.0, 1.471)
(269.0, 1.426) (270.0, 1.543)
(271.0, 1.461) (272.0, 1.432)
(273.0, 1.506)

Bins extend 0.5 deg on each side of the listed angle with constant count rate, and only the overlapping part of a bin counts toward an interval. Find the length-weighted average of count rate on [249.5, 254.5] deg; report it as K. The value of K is 1.47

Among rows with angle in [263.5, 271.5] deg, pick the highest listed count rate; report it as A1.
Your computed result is 1.575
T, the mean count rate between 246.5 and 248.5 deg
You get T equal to 1.54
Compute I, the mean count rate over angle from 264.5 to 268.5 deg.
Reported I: 1.46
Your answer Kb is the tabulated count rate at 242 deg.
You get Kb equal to 1.499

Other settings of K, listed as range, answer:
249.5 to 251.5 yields 1.5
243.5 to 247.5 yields 1.52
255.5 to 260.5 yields 1.52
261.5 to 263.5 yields 1.61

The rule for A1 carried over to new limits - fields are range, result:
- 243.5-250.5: 1.556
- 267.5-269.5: 1.471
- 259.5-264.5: 1.63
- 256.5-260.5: 1.569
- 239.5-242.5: 1.554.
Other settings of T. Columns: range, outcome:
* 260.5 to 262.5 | 1.59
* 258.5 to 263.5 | 1.56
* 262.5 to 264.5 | 1.58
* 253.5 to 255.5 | 1.47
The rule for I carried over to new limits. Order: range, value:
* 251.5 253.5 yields 1.46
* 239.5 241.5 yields 1.52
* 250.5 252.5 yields 1.49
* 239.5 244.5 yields 1.51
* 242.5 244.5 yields 1.5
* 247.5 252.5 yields 1.51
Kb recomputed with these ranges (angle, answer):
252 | 1.483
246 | 1.492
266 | 1.488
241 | 1.489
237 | 1.611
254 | 1.467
